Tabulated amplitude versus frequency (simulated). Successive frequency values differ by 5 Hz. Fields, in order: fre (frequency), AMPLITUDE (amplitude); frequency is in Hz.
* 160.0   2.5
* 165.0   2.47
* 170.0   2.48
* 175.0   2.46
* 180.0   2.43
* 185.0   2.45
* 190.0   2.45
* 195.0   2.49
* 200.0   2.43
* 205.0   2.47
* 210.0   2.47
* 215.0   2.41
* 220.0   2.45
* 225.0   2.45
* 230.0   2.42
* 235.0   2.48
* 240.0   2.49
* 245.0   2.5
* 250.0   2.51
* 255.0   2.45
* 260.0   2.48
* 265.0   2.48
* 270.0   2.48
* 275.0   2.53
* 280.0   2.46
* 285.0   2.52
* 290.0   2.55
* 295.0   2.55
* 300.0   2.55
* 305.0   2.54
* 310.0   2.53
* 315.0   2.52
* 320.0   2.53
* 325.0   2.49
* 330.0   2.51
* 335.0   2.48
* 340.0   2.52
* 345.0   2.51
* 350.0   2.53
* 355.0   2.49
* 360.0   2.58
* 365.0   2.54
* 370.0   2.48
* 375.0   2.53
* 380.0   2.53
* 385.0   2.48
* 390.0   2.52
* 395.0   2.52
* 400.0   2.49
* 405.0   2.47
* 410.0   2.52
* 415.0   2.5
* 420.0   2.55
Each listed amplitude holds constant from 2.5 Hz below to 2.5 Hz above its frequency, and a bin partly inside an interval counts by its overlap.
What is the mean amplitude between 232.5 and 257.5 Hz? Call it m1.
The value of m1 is 2.49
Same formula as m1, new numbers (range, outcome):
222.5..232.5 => 2.44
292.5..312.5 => 2.54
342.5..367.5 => 2.53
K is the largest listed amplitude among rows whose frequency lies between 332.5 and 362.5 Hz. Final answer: 2.58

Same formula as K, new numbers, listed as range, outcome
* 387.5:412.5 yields 2.52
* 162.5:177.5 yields 2.48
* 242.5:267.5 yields 2.51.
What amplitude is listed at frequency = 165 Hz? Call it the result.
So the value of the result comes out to 2.47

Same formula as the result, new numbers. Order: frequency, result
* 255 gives 2.45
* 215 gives 2.41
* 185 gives 2.45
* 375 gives 2.53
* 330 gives 2.51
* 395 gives 2.52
